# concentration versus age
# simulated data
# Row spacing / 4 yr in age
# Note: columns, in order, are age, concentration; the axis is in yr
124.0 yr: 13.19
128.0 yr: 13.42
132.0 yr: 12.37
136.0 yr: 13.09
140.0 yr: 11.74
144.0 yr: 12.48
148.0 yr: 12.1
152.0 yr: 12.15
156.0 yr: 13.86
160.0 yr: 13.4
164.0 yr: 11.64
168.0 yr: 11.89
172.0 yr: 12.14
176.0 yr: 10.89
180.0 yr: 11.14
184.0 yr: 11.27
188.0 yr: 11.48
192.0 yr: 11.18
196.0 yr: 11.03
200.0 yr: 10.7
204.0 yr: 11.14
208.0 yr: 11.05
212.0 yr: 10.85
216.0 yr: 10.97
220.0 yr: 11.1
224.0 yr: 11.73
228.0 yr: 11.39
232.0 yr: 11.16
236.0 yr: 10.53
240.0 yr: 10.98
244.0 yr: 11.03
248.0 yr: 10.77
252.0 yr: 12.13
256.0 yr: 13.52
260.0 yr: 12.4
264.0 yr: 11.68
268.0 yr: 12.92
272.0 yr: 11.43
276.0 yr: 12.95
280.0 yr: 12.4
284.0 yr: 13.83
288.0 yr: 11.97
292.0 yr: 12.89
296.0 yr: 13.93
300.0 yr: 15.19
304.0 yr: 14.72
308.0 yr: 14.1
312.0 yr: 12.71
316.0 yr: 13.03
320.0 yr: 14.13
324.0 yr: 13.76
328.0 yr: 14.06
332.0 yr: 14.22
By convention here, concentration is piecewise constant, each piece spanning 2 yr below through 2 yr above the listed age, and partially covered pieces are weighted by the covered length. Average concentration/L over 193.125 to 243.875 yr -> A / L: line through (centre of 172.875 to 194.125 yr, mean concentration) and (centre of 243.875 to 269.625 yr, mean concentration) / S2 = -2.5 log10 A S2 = 0.058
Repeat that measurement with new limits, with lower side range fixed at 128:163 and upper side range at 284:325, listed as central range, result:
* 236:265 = 0.14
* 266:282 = 0.09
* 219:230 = 0.15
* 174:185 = 0.16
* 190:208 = 0.18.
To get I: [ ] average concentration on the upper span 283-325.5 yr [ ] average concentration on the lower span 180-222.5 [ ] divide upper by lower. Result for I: 1.23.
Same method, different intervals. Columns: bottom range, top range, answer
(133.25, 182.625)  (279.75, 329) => 1.12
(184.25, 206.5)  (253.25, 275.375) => 1.12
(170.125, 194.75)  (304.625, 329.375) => 1.21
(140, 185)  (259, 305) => 1.08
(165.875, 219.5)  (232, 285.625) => 1.07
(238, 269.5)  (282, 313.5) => 1.15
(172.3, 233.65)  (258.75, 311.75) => 1.17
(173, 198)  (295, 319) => 1.25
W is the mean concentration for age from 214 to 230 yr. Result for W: 11.3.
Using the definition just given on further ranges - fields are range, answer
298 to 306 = 15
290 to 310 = 14.2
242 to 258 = 11.9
